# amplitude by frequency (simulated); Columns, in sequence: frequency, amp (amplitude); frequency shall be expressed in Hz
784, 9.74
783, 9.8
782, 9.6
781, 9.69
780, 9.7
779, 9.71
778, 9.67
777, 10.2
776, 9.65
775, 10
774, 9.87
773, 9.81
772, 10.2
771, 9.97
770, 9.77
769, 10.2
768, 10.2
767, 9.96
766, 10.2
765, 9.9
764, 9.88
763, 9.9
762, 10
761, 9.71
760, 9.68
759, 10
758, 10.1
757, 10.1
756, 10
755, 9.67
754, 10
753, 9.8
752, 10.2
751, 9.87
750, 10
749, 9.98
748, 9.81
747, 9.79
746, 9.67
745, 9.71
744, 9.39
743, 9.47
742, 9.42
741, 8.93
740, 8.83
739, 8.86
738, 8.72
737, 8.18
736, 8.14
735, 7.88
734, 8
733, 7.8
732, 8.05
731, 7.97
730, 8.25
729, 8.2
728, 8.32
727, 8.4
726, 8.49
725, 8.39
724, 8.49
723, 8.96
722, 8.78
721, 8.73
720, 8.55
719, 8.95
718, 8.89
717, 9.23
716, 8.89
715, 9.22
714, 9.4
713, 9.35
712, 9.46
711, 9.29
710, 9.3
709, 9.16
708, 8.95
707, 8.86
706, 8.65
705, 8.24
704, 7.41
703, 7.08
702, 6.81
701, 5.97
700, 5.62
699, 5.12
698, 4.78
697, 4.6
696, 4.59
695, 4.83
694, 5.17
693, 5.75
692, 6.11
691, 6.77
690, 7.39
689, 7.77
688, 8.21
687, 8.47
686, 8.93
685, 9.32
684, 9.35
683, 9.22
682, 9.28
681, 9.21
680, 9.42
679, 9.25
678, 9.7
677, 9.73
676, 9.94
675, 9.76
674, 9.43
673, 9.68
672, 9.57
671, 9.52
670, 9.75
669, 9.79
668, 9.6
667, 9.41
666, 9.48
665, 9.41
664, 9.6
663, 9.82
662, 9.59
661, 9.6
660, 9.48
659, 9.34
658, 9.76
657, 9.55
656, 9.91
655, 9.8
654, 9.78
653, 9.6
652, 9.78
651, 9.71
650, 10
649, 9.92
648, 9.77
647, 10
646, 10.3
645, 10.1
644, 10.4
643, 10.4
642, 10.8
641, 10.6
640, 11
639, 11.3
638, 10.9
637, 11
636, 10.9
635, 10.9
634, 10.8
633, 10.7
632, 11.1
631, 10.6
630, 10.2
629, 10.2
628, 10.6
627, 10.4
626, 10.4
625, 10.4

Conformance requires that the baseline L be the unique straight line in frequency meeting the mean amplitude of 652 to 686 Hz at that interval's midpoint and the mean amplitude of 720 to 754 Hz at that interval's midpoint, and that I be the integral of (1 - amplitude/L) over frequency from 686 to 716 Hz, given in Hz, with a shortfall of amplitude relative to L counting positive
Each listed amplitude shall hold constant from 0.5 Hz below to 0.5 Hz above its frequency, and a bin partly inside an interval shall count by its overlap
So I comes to 6.1 Hz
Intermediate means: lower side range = 9.56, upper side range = 8.9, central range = 7.37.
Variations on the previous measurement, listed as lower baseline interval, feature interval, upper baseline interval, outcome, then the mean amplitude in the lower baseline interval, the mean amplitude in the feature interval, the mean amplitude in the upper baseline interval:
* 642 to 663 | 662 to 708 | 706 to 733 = 5.9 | 9.86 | 8.17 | 8.77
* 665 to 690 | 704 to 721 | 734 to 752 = 0.5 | 9.29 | 8.97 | 9.21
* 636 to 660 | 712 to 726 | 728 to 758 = 0.7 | 10.2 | 8.91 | 9.13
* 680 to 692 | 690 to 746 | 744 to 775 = 7.0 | 8.47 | 8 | 9.92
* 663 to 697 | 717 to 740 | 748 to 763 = 2.4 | 8.55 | 8.44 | 9.93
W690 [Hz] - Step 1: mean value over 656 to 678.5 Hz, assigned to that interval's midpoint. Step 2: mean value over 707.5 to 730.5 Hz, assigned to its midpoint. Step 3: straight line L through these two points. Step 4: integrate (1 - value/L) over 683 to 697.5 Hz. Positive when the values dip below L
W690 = 3.5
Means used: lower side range 9.62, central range 7.03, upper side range 8.85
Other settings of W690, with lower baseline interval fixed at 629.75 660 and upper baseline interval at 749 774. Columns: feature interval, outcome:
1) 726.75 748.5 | 2.8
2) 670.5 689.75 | 1.8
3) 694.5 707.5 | 4.8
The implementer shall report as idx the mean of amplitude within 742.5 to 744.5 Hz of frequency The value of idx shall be 9.43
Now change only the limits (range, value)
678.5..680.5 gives 9.34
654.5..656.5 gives 9.86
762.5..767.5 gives 9.97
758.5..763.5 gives 9.86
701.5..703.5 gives 6.95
